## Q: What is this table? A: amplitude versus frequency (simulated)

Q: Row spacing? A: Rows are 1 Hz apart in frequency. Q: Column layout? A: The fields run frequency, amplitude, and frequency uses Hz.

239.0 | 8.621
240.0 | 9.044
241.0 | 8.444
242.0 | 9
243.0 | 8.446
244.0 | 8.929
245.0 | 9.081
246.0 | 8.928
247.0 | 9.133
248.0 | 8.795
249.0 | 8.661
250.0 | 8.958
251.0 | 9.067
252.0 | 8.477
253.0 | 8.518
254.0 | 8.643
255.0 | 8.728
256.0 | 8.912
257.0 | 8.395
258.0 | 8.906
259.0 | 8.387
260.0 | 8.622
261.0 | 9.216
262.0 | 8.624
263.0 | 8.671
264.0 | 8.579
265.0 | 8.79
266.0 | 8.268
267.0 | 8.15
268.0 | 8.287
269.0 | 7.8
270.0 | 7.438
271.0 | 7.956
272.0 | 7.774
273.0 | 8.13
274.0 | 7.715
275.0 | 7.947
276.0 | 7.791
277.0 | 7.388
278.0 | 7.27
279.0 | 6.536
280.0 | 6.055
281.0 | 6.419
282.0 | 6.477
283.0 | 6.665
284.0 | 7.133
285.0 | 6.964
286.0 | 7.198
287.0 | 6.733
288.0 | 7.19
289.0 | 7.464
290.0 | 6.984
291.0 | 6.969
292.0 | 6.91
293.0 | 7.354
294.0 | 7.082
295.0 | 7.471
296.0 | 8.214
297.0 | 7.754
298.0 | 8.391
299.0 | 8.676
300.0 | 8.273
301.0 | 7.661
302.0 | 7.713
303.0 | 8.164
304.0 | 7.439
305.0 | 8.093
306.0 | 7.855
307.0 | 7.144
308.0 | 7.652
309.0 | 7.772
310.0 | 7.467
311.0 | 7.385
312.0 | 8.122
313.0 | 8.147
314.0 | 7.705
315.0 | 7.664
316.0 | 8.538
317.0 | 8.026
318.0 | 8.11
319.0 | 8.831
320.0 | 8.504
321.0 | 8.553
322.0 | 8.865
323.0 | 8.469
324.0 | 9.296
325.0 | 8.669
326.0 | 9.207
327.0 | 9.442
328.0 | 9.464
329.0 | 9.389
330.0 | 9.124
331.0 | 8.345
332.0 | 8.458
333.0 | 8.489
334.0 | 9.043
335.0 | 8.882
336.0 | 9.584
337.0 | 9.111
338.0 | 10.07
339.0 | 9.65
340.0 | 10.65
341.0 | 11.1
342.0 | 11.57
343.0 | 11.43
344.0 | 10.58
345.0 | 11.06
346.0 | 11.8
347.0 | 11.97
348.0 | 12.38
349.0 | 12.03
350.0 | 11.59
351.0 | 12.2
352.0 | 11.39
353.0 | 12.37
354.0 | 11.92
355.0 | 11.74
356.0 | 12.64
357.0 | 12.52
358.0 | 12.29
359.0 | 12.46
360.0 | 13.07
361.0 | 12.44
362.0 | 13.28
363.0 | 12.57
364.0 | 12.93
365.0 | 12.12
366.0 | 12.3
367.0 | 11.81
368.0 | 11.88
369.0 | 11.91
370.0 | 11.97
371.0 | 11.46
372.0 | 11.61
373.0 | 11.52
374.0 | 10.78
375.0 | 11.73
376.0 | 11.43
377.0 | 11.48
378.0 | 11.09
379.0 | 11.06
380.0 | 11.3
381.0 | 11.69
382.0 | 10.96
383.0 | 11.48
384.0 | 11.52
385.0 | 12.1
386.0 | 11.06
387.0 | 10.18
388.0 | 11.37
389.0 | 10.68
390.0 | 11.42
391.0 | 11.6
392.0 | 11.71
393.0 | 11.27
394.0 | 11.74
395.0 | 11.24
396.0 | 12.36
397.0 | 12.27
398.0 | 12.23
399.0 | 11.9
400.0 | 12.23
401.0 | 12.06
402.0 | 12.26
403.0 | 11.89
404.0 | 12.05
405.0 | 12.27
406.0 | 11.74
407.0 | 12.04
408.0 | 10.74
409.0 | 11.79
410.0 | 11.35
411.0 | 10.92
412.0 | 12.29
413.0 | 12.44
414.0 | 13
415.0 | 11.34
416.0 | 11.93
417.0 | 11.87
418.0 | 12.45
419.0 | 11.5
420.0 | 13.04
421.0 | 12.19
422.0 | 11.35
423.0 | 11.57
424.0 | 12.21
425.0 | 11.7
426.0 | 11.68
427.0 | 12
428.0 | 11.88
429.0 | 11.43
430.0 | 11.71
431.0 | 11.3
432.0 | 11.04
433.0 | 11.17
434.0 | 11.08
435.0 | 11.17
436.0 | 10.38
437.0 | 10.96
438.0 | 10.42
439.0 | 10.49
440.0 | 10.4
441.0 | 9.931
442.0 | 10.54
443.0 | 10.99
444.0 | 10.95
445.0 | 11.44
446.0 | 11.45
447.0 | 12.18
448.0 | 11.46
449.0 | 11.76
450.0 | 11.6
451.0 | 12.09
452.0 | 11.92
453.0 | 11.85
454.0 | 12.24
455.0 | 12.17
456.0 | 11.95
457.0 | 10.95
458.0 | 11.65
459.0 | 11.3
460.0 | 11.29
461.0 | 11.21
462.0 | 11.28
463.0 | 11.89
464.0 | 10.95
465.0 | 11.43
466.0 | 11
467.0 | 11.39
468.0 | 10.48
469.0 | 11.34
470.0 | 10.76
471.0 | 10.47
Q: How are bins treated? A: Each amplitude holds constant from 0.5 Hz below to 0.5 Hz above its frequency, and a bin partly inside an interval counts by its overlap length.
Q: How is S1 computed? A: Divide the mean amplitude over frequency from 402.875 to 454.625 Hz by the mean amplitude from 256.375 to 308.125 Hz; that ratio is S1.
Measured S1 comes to 1.50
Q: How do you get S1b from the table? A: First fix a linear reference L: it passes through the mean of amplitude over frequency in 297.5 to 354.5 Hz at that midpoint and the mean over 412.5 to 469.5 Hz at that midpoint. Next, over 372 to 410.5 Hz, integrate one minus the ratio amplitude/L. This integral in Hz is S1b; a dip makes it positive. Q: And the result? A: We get -3.8 Hz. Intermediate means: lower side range 9.29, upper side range 11.5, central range 11.6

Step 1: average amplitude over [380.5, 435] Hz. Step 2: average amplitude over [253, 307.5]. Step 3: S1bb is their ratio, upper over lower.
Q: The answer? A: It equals 1.51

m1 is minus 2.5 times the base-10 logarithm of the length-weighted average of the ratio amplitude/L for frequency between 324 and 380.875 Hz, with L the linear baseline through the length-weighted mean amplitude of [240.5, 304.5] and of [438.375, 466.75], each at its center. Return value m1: -0.17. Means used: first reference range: 7.98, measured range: 11.1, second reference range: 11.4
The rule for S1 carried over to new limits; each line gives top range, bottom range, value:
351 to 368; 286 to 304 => 1.63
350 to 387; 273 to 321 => 1.57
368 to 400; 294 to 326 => 1.42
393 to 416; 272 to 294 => 1.67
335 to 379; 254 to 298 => 1.51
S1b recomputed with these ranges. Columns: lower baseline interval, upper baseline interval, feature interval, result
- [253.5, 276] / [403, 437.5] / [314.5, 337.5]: 2.10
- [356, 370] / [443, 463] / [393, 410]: 0.26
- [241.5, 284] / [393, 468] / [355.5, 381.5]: -4.17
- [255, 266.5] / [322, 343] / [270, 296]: 4.96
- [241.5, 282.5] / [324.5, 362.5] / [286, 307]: 3.92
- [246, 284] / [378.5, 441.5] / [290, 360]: 1.97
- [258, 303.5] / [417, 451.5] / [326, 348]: -2.28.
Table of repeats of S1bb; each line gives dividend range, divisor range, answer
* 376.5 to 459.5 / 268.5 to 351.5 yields 1.36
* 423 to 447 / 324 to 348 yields 1.13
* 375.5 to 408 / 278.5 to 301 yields 1.60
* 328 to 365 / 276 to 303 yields 1.52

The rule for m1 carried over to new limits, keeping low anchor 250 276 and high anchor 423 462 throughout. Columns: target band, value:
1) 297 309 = 0.15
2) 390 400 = -0.12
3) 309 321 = 0.15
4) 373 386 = -0.11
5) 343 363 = -0.22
